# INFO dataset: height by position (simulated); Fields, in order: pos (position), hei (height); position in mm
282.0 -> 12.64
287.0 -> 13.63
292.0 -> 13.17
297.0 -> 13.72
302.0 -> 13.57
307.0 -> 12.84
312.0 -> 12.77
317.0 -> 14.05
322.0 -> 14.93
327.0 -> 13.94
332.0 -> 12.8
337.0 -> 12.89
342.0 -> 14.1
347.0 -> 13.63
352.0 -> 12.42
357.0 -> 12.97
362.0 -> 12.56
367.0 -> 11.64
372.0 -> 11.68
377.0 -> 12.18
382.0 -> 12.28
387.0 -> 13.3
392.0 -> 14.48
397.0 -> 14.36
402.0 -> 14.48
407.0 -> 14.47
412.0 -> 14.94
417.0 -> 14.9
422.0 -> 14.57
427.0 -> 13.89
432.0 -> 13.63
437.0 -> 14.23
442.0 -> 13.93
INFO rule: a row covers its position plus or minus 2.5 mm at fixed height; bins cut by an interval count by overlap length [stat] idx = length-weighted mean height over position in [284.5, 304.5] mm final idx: 13.5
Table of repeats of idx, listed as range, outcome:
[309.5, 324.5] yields 13.9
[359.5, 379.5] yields 12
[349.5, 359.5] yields 12.7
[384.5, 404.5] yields 14.2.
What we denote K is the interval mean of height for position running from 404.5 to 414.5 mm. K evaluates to 14.7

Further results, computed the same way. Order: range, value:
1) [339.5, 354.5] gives 13.4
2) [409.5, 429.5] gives 14.6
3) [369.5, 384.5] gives 12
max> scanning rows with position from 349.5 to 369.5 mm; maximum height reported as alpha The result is 12.97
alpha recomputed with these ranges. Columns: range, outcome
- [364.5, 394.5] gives 14.48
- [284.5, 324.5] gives 14.93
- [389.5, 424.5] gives 14.94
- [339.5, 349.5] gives 14.1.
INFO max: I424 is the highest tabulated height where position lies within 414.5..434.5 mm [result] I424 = 14.9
